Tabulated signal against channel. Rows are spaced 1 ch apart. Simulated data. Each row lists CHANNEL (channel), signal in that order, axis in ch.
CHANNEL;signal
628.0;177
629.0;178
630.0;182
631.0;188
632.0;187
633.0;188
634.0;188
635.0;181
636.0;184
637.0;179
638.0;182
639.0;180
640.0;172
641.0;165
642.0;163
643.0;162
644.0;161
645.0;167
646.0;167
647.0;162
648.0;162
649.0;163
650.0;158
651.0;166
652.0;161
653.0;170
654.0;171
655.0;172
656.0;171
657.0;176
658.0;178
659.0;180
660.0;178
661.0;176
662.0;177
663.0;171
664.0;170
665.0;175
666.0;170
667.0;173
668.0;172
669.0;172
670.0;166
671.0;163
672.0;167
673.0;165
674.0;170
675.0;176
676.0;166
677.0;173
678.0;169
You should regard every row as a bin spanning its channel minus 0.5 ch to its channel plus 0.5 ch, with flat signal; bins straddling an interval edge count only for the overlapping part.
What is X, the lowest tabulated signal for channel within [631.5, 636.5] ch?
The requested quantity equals 181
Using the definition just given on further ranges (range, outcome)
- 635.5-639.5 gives 179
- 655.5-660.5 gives 171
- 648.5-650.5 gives 158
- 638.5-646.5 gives 161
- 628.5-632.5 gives 178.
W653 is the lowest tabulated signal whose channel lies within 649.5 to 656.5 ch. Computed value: 158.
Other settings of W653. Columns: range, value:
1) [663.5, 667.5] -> 170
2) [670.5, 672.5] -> 163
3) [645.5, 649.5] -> 162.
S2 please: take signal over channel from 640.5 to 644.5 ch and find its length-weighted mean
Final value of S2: 163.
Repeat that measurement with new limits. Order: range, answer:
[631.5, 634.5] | 188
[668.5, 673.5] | 167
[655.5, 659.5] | 176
